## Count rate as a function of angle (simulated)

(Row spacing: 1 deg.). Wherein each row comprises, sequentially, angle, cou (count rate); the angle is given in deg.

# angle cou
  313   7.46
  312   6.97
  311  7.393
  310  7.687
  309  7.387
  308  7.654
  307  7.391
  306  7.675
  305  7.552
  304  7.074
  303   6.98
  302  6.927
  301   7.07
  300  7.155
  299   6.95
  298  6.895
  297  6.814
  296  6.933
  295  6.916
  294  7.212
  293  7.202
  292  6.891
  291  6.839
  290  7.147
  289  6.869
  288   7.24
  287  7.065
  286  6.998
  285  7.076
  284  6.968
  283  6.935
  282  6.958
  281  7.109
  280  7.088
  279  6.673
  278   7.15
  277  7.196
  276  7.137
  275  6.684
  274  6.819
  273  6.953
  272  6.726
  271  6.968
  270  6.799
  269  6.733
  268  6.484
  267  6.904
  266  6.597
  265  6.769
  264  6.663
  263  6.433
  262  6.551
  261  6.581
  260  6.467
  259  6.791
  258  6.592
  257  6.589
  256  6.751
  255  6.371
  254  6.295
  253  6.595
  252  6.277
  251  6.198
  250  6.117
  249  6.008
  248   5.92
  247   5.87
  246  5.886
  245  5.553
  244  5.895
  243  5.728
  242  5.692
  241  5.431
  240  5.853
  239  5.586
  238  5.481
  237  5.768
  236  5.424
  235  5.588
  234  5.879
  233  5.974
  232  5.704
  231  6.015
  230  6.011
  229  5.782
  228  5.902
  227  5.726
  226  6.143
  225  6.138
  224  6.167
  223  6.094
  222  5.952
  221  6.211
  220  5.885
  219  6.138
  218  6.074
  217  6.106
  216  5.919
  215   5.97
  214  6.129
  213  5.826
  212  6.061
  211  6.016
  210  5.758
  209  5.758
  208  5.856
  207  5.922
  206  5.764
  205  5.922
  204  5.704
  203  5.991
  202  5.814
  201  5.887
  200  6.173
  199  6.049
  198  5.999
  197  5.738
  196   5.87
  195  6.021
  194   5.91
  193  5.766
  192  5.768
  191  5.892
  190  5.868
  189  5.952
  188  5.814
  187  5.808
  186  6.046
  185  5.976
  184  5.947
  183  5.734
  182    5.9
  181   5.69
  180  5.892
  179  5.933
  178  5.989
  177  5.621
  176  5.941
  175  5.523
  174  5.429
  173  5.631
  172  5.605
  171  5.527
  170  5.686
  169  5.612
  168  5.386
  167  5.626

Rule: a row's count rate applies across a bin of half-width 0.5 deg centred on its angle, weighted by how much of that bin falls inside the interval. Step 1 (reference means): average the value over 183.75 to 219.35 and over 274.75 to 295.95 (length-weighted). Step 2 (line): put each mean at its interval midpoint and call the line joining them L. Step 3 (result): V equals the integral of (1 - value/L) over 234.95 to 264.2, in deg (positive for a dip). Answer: 2.0 deg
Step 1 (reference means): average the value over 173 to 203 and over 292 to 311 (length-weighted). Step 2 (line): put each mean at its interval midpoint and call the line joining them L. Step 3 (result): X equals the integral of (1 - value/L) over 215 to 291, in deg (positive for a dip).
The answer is 3.1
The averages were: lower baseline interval 5.86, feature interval 6.36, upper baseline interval 7.19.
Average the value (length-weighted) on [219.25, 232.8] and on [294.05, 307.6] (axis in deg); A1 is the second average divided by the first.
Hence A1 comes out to 1.2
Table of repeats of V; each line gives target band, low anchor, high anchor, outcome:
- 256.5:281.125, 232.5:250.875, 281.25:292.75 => -1.01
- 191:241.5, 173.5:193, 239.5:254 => -0.05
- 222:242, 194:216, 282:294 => 1.43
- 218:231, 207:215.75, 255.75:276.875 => 0.21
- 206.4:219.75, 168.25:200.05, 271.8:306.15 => 0.40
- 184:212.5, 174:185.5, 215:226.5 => 0.15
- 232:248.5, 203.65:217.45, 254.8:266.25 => 1.57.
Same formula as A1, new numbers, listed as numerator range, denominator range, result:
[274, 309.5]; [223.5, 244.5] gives 1.22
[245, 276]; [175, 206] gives 1.11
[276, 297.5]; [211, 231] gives 1.17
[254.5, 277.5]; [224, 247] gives 1.16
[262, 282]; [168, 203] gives 1.17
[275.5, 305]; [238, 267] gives 1.13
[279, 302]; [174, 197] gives 1.20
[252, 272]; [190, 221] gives 1.12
